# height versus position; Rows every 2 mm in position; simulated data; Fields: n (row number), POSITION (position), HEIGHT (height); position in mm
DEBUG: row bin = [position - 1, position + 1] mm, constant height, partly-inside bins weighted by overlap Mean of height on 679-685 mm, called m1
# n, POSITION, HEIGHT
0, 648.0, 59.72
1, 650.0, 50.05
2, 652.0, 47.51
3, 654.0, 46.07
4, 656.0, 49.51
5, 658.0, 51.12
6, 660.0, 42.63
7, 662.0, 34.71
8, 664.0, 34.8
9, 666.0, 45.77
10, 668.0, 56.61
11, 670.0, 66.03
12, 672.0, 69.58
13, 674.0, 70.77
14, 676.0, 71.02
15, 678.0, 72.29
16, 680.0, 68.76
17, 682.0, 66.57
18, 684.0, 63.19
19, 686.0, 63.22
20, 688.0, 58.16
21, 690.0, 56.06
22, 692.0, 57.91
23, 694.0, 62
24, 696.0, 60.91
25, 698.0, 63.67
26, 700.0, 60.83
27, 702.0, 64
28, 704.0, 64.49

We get 66.2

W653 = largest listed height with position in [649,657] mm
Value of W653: 50.05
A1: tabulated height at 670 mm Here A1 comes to 66.03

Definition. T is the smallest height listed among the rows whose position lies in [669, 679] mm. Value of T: 66.03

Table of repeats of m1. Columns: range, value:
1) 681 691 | 61.4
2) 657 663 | 42.8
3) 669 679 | 69.9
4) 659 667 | 39.5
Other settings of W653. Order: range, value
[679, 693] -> 68.76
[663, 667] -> 45.77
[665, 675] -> 70.77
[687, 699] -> 63.67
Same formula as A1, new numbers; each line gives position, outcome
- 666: 45.77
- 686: 63.22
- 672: 69.58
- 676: 71.02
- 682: 66.57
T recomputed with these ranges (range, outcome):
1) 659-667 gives 34.71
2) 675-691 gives 56.06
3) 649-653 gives 47.51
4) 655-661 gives 42.63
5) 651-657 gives 46.07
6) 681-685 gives 63.19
